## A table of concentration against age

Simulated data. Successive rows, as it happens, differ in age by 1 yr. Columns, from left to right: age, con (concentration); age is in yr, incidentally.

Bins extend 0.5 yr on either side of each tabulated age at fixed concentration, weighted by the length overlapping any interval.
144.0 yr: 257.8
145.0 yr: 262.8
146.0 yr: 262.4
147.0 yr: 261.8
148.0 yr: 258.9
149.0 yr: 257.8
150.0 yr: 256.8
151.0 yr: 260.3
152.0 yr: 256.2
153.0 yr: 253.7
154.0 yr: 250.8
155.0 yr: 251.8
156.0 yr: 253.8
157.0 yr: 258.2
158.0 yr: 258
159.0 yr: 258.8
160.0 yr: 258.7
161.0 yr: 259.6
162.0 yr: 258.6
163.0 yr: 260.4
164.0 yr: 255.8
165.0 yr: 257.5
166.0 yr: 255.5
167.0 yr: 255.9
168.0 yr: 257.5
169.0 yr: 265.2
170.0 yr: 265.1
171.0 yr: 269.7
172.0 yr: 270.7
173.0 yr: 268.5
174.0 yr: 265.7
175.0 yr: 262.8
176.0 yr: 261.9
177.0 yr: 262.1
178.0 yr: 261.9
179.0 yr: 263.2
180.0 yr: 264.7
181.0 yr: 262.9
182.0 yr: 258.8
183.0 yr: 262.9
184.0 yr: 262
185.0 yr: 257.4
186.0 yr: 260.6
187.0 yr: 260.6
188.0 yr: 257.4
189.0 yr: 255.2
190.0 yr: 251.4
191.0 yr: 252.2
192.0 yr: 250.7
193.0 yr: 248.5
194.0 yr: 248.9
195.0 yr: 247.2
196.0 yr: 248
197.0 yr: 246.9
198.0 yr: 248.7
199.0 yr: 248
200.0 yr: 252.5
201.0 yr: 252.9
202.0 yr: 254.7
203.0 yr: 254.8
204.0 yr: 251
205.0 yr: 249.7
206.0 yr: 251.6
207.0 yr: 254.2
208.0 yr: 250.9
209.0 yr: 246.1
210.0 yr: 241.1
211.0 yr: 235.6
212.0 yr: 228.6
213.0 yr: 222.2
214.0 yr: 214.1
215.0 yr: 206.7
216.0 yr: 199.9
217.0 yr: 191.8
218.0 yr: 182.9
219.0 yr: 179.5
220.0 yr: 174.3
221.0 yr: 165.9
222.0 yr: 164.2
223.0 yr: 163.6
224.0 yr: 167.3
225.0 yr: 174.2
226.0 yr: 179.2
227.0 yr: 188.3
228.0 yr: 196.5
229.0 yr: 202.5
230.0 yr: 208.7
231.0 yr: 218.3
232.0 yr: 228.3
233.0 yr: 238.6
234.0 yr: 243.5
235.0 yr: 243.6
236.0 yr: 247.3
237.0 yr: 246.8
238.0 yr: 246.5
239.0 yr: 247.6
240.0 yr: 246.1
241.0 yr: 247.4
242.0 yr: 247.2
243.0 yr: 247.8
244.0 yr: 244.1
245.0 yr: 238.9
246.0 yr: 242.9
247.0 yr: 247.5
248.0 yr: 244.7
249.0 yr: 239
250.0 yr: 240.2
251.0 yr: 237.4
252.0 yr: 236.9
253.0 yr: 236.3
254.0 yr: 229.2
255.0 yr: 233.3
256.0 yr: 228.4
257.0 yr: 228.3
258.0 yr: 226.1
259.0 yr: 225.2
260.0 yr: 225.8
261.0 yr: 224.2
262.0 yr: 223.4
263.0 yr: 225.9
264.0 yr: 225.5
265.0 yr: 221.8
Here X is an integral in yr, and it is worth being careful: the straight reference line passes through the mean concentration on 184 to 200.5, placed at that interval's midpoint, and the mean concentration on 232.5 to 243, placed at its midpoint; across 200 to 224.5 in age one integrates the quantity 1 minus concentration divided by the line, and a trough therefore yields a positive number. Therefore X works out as 3.1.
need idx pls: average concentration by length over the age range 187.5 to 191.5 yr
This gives 254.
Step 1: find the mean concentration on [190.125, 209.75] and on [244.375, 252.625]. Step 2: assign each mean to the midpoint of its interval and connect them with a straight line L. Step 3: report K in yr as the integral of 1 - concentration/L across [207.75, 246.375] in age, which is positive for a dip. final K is 4.5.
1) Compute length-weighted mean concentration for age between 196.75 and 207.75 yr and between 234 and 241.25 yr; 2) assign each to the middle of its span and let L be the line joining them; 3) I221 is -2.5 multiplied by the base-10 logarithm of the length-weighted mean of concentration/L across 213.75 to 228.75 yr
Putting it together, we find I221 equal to 0.333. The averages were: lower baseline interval 251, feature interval 183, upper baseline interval 246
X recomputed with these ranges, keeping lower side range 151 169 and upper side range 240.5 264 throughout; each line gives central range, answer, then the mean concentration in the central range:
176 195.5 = -0.51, 257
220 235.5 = 2.76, 198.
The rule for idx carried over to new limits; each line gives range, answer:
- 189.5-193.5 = 251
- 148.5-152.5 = 258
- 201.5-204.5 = 254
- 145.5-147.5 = 262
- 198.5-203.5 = 253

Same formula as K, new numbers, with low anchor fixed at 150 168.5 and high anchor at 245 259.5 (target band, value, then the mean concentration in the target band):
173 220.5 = 0.8 yr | 244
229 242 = 0.1 yr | 238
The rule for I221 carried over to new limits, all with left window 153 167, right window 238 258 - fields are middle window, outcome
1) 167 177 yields -0.04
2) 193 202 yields 0.00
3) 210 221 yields 0.21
